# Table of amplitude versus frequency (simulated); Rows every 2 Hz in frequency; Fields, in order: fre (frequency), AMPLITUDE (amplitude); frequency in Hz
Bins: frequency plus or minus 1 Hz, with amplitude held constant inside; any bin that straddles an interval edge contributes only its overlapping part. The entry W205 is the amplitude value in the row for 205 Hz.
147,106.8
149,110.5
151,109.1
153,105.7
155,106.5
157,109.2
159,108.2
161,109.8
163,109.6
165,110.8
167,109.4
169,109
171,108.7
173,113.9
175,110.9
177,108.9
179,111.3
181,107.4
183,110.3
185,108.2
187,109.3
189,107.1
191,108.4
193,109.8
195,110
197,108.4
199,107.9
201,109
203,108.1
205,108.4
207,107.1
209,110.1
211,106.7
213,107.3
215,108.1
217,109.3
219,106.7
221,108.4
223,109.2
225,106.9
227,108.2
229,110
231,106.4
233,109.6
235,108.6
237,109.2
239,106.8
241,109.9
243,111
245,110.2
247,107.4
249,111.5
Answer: 108.4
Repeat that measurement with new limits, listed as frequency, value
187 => 109.3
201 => 109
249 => 111.5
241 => 109.9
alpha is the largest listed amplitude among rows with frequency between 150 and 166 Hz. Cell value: 110.8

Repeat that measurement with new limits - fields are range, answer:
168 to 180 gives 113.9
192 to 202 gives 110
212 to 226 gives 109.3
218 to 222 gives 108.4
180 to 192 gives 110.3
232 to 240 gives 109.6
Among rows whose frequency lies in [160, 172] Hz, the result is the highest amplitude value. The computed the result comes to 110.8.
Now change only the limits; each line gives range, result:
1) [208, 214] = 110.1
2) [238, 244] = 111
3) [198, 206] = 109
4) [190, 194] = 109.8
